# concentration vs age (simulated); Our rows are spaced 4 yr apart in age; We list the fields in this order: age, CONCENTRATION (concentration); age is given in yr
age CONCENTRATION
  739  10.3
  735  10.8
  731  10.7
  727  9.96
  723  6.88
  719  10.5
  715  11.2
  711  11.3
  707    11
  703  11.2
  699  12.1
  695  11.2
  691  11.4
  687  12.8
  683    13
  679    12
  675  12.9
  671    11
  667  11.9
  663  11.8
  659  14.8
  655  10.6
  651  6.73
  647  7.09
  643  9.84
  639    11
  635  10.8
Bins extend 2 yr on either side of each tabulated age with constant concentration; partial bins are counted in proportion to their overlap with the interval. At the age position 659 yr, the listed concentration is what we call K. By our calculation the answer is 14.8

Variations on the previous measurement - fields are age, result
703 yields 11.2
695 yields 11.2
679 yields 12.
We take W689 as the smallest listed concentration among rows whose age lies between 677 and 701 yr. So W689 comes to 11.2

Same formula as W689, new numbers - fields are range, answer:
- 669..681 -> 11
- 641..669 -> 6.73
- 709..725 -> 6.88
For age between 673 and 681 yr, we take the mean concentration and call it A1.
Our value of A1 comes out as 12.4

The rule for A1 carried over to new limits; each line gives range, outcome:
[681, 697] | 12.1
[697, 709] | 11.4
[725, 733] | 10.3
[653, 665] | 12.4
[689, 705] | 11.5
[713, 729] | 9.63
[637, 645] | 10.4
